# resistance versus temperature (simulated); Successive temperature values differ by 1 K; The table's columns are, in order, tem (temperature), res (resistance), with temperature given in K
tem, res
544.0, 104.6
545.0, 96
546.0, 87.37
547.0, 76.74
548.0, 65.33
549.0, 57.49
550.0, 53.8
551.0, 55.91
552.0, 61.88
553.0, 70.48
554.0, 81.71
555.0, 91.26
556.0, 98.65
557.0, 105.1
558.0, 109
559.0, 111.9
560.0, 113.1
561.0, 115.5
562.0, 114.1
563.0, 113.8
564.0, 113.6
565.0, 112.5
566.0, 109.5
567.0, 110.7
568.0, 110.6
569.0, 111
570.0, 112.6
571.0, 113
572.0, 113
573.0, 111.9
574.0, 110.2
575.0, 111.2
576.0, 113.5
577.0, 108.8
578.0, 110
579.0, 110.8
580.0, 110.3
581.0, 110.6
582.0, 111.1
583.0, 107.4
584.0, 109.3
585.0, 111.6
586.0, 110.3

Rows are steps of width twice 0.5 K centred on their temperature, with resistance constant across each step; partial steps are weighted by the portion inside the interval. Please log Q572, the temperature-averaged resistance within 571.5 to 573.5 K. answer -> 112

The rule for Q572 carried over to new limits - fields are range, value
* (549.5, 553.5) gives 60.5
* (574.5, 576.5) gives 112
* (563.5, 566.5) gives 112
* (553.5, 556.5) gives 90.5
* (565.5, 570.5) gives 111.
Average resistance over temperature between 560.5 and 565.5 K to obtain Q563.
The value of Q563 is 114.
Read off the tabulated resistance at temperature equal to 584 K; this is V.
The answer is 109.3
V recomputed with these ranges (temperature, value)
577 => 108.8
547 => 76.74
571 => 113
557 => 105.1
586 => 110.3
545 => 96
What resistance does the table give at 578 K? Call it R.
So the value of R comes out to 110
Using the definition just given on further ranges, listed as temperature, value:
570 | 112.6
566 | 109.5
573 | 111.9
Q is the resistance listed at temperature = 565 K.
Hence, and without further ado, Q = 112.5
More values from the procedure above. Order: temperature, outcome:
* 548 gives 65.33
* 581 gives 110.6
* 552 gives 61.88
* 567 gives 110.7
